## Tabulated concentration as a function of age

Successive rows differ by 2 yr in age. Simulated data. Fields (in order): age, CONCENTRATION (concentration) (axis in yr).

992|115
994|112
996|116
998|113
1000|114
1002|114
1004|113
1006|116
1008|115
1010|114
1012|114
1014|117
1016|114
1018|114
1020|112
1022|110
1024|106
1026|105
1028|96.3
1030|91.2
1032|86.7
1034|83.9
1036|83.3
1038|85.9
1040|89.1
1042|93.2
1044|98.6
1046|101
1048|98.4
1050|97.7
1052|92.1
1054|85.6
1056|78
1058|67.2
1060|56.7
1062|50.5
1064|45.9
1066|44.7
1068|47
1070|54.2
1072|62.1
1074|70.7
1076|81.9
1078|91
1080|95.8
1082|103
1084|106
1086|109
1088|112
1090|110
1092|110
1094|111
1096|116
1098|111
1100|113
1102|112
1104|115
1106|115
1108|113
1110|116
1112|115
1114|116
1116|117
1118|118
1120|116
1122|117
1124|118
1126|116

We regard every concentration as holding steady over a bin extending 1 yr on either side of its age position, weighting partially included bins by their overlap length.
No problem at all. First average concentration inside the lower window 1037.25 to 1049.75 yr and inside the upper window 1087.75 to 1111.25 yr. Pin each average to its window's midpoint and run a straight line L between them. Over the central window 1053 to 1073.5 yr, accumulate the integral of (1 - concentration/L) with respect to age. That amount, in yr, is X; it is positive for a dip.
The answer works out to 8.4 yr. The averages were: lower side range 94.7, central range 59.5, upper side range 113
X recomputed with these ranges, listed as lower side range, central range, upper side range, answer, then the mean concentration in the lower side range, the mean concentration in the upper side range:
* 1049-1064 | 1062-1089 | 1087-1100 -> 4.9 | 73.4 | 112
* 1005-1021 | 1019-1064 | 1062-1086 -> 3.4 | 114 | 73.5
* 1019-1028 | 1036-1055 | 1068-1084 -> 0.5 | 107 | 79.4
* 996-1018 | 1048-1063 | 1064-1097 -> 3.1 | 114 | 87.7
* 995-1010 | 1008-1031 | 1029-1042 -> -1.9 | 114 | 87.2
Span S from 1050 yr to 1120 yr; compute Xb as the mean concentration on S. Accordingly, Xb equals 93.4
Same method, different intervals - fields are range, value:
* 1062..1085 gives 72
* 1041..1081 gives 75.6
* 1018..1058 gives 94.2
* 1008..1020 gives 114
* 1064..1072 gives 50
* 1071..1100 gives 99.7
